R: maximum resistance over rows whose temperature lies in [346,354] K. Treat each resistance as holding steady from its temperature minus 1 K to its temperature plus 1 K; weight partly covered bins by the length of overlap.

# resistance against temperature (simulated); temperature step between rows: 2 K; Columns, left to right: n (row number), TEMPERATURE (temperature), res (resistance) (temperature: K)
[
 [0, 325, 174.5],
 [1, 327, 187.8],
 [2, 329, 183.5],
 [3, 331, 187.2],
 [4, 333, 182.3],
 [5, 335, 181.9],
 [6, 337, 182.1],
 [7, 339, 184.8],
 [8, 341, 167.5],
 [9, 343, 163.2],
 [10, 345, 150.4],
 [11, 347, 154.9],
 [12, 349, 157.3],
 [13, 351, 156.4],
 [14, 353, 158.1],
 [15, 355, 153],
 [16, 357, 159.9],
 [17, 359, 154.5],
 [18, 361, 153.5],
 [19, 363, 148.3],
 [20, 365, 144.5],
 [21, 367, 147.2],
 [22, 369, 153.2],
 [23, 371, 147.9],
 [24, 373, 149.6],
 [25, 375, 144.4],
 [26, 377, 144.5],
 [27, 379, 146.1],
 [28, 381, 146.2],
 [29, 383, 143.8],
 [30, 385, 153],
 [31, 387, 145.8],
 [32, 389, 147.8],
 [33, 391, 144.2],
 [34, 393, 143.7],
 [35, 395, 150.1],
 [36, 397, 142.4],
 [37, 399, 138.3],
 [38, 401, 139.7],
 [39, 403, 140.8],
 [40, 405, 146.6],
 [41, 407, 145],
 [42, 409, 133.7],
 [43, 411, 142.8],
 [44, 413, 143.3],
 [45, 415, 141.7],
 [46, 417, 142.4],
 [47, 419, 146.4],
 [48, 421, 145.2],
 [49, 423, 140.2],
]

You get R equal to 158.1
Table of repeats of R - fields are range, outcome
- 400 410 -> 146.6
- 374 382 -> 146.2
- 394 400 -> 150.1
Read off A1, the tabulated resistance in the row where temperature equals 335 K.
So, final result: 181.9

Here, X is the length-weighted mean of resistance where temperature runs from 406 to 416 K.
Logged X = 141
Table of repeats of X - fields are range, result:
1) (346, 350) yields 156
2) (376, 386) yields 147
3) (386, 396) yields 146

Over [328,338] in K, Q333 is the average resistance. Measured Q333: 183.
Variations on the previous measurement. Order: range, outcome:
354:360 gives 156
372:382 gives 146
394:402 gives 143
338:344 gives 172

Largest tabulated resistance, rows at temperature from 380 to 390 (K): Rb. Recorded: 153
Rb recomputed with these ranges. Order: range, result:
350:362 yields 159.9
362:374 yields 153.2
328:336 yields 187.2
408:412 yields 142.8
